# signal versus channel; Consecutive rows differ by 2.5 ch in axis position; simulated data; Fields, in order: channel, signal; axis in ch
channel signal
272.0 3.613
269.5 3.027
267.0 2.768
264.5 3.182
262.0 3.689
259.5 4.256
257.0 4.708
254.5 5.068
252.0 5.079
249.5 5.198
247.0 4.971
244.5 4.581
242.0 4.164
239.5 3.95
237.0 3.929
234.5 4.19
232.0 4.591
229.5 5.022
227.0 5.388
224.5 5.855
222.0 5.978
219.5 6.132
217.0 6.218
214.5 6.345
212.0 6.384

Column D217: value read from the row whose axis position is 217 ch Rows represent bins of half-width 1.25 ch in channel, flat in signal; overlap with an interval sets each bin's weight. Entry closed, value 6.218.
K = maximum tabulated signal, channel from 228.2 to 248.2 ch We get 5.022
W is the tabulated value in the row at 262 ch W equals 3.689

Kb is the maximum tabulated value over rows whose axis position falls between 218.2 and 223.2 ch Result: 6.132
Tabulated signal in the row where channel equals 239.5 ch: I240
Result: 3.95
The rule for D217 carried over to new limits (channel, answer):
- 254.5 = 5.068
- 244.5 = 4.581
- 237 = 3.929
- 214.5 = 6.345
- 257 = 4.708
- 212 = 6.384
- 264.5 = 3.182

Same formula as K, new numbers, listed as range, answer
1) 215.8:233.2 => 6.218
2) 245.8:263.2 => 5.198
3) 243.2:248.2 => 4.971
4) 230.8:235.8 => 4.591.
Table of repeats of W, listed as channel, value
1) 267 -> 2.768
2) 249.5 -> 5.198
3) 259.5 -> 4.256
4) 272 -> 3.613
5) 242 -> 4.164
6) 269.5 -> 3.027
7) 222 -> 5.978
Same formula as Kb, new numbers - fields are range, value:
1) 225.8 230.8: 5.388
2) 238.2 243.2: 4.164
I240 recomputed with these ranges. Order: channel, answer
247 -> 4.971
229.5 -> 5.022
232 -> 4.591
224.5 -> 5.855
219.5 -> 6.132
